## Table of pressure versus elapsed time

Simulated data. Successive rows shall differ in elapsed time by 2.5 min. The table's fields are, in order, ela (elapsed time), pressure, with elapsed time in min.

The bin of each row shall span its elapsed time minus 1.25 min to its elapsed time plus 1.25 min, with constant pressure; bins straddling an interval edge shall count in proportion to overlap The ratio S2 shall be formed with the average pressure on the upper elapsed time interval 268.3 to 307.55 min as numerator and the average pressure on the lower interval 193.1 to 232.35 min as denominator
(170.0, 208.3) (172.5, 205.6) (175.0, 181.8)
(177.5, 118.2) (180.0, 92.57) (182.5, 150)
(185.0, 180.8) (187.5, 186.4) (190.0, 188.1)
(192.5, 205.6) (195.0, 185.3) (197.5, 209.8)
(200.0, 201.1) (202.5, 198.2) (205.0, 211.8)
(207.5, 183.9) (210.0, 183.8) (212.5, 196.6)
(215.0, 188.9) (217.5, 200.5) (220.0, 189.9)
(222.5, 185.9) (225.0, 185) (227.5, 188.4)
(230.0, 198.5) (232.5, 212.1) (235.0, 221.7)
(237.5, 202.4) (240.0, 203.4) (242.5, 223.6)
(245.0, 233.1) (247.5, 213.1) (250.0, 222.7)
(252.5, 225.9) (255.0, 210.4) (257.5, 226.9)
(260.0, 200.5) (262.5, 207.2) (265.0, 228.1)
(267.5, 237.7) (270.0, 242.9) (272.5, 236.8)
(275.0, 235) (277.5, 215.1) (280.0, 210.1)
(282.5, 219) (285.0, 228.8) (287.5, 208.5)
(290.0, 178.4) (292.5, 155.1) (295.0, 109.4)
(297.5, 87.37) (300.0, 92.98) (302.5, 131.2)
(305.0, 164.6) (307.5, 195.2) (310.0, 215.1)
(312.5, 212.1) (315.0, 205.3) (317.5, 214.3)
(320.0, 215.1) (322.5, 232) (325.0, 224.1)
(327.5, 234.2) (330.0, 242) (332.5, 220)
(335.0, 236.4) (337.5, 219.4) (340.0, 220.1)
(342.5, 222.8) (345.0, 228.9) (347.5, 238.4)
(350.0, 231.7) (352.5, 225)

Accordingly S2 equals 0.94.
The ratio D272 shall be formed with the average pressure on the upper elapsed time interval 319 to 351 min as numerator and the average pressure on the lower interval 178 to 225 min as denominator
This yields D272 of 1.24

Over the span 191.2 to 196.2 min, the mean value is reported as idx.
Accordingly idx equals 195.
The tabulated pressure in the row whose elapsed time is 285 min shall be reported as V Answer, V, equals 228.8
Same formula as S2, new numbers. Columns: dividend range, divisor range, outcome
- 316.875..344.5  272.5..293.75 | 1.09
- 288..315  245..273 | 0.71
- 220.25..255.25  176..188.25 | 1.44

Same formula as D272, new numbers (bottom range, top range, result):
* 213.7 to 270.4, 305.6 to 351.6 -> 1.05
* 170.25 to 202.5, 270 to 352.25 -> 1.15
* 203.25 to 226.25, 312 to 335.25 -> 1.16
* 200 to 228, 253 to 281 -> 1.16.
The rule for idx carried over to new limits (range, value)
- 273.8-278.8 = 225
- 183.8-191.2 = 185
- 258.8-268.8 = 219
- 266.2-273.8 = 239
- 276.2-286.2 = 218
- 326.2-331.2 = 238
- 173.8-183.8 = 136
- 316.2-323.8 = 220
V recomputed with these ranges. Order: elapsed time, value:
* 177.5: 118.2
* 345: 228.9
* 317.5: 214.3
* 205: 211.8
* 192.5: 205.6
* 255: 210.4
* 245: 233.1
